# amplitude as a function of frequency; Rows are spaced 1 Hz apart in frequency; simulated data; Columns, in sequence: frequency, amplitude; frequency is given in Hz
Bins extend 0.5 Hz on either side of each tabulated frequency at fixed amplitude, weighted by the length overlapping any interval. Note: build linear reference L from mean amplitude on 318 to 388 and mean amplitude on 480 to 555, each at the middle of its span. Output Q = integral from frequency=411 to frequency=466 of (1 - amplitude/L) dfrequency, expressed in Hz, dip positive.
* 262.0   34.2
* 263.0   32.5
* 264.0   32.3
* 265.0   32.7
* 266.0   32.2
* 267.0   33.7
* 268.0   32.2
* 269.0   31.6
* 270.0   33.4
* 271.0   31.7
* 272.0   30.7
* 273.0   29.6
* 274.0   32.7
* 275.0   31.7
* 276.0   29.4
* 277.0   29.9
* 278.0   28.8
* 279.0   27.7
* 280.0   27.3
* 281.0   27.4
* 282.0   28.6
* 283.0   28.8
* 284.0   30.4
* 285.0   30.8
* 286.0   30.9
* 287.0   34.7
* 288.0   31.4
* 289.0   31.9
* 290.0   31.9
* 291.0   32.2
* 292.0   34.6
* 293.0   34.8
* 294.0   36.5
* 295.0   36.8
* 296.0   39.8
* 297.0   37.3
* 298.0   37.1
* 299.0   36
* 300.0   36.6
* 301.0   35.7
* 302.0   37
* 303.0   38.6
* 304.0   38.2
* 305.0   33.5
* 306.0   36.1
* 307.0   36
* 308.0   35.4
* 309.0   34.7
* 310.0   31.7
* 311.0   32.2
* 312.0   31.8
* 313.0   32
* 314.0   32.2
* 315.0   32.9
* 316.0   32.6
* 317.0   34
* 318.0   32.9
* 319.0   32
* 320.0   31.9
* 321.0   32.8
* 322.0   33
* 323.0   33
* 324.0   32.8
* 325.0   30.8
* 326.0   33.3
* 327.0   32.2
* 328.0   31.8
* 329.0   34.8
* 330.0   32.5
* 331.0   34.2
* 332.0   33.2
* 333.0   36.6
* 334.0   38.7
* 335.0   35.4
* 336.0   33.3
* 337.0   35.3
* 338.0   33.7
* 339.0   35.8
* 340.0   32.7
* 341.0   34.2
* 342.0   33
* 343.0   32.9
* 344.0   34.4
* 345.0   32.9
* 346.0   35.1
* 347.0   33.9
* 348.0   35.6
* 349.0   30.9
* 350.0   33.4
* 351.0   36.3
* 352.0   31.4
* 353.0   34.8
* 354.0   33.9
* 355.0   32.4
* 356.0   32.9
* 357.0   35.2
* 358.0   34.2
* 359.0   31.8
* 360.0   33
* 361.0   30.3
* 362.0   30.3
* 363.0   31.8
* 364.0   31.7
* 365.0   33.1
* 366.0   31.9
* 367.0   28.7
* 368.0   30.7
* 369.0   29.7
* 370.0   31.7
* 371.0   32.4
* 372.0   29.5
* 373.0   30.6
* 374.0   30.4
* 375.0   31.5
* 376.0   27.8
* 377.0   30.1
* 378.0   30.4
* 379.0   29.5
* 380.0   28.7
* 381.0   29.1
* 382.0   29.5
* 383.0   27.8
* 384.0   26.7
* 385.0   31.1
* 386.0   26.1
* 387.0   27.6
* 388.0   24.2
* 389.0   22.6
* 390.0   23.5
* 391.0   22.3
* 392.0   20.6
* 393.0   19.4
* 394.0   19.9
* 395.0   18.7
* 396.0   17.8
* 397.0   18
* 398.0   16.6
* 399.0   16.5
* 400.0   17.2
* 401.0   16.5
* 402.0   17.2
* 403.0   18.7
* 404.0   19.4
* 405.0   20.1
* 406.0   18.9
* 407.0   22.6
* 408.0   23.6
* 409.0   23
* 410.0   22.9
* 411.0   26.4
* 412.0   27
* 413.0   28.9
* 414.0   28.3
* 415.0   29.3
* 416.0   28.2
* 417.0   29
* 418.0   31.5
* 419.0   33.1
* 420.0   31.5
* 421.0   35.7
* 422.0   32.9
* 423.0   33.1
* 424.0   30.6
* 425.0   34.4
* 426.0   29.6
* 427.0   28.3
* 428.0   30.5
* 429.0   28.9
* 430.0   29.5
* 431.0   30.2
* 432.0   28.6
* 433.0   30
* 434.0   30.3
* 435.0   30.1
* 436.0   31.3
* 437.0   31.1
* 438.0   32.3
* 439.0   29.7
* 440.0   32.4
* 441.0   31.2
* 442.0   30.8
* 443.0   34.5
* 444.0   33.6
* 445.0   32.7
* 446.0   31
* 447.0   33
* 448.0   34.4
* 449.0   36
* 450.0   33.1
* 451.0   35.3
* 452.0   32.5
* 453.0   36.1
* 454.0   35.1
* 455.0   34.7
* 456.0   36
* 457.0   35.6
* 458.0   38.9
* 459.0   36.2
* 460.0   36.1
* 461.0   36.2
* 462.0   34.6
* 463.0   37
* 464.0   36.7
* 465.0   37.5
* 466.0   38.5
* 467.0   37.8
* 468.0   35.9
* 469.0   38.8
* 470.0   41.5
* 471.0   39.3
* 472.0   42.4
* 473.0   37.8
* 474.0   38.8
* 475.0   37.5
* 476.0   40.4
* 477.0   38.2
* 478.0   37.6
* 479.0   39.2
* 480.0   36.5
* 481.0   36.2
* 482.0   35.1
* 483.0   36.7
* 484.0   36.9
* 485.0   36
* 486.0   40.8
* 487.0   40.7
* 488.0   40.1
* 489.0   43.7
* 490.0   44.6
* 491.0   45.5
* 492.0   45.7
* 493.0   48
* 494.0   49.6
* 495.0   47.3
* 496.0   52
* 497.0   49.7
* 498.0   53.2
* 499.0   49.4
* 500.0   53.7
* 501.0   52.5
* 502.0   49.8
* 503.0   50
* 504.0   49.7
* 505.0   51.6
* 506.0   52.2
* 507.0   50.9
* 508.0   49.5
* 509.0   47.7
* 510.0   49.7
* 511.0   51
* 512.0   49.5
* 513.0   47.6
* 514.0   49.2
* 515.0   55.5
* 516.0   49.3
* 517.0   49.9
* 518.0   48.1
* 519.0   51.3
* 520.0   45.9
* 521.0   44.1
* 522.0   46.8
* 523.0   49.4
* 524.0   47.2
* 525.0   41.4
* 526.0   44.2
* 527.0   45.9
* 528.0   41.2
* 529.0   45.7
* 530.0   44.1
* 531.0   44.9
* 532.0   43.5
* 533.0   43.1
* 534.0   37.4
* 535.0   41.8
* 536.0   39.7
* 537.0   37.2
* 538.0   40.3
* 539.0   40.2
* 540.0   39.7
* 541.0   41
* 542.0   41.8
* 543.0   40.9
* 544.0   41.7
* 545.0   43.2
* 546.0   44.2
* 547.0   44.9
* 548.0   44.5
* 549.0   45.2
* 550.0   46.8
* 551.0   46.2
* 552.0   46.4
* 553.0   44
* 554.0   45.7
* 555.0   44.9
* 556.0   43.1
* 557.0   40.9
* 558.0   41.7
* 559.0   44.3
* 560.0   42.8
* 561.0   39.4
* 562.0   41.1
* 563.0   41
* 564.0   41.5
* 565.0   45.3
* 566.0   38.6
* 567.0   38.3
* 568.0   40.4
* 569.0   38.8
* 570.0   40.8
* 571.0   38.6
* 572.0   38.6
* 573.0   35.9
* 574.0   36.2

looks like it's 9.2 Hz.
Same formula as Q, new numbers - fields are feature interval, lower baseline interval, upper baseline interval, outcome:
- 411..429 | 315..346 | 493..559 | 4.03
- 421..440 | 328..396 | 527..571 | 2.27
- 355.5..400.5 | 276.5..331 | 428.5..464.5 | 7.85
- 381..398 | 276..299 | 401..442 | 3.33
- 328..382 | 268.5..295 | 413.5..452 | -2.09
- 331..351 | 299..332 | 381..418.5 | -2.45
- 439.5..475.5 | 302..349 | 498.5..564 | 4.80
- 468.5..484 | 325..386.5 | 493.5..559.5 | 1.36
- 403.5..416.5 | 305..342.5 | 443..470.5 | 3.89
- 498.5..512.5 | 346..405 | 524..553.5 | -3.78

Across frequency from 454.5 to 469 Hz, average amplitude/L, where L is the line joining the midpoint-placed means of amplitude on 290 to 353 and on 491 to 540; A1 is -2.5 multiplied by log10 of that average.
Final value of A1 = 0.19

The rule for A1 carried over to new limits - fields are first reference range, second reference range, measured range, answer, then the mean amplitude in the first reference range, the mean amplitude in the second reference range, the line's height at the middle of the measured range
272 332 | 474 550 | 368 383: 0.231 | 33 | 44.8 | 37.1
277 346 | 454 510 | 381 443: 0.416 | 33.5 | 42.2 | 38.6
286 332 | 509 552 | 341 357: 0.073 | 34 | 44.9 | 36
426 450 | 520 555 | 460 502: -0.135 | 31.3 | 43.4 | 36.6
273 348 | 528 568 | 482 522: -0.167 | 33.4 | 42.4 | 40.7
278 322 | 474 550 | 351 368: 0.131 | 33.4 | 44.8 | 36.6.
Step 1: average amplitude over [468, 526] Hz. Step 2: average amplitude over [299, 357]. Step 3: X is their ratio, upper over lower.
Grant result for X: 1.33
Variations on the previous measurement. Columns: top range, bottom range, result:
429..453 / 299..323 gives 0.94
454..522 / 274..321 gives 1.31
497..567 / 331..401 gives 1.53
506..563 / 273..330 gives 1.36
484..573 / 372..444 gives 1.67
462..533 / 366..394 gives 1.60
